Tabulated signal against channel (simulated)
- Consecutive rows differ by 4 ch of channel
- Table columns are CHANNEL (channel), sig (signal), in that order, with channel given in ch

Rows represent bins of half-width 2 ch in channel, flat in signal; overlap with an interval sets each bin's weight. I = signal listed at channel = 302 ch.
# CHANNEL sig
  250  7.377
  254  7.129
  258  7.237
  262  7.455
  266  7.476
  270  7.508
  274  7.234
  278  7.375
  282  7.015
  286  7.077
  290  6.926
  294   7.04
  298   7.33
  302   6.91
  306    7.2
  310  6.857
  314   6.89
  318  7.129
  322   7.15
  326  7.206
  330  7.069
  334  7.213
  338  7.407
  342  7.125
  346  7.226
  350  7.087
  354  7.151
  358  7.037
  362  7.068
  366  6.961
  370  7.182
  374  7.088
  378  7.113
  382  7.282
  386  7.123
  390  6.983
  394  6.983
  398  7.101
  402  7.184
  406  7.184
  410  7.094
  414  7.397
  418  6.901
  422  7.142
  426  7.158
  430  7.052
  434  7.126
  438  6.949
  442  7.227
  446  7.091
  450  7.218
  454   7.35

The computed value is 6.91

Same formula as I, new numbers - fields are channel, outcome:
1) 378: 7.113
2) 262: 7.455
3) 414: 7.397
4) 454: 7.35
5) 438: 6.949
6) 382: 7.282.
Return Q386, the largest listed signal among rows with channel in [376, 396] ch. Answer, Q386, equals 7.282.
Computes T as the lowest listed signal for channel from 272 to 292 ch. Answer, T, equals 6.926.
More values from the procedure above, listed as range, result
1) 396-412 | 7.094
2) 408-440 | 6.901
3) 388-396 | 6.983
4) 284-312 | 6.857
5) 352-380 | 6.961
